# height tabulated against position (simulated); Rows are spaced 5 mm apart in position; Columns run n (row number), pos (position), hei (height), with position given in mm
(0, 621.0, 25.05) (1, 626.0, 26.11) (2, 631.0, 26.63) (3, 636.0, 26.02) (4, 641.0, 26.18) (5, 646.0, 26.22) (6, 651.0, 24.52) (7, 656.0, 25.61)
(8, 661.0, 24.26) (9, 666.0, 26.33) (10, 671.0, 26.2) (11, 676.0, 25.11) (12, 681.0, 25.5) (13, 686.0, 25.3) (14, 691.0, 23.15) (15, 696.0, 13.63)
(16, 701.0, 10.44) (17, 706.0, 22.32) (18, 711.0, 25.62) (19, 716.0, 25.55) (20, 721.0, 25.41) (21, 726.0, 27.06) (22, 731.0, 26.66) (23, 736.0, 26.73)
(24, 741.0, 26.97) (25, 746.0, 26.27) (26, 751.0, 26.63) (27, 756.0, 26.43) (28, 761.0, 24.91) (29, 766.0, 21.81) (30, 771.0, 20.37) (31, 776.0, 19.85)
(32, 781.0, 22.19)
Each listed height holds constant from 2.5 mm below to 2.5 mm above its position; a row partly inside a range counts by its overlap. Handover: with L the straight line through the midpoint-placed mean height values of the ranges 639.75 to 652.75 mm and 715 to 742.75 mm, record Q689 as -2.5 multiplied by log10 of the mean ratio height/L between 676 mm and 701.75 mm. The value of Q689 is 0.25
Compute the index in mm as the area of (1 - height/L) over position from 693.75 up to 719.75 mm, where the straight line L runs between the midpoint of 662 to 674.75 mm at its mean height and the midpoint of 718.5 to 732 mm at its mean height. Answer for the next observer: 6.3 mm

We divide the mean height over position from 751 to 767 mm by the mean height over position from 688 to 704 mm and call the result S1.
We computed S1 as 1.54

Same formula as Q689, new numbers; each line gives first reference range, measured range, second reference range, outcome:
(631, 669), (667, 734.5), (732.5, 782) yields 0.08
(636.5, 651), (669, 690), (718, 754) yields 0.03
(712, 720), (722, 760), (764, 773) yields -0.14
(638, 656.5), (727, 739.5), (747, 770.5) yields -0.08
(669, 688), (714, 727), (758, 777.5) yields -0.09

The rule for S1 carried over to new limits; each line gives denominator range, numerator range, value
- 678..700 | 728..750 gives 1.26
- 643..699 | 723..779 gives 1.03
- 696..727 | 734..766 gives 1.19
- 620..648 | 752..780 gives 0.88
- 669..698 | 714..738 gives 1.13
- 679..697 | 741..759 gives 1.18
